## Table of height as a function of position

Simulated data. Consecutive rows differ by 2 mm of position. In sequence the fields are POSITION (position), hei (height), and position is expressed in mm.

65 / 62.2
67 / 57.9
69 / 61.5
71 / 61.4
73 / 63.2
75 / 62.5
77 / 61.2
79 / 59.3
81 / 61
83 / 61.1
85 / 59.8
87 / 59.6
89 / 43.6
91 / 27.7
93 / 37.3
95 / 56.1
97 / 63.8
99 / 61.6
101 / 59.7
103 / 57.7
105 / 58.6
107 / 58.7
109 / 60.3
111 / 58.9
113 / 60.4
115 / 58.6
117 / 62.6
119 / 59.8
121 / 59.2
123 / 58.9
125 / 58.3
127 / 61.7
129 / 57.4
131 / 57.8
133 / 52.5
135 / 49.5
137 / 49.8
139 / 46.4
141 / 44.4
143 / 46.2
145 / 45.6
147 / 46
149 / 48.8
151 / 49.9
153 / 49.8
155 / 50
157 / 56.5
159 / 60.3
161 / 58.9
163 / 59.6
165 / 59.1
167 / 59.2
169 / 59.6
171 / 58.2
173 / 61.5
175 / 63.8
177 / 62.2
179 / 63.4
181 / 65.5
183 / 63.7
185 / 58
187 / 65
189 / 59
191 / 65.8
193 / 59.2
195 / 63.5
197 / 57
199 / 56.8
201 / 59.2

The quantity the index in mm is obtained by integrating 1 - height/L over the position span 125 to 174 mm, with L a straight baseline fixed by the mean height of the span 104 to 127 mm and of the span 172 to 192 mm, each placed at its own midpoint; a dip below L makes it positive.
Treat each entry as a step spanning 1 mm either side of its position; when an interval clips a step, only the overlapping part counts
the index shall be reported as 6.0 mm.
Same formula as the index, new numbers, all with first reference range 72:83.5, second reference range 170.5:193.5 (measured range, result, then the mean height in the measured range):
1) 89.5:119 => 2.8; 55.8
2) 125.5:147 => 3.8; 51.1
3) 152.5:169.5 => 1.4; 57.1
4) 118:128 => 0.4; 59.6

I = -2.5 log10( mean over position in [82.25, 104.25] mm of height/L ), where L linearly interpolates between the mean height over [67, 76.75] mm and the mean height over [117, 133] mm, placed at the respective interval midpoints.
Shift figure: 0.13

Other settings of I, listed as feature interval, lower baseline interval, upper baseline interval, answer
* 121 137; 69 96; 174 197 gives 0.04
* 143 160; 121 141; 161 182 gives 0.15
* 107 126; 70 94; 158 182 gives -0.04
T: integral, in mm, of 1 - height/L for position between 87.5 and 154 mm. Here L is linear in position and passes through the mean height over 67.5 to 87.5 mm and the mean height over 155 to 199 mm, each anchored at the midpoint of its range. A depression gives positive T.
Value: 7.89 mm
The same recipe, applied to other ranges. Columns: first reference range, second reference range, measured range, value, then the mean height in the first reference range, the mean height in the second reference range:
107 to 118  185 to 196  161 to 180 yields 0.3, 60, 62.1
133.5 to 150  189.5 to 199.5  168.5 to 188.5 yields -2.0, 47.3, 60.6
